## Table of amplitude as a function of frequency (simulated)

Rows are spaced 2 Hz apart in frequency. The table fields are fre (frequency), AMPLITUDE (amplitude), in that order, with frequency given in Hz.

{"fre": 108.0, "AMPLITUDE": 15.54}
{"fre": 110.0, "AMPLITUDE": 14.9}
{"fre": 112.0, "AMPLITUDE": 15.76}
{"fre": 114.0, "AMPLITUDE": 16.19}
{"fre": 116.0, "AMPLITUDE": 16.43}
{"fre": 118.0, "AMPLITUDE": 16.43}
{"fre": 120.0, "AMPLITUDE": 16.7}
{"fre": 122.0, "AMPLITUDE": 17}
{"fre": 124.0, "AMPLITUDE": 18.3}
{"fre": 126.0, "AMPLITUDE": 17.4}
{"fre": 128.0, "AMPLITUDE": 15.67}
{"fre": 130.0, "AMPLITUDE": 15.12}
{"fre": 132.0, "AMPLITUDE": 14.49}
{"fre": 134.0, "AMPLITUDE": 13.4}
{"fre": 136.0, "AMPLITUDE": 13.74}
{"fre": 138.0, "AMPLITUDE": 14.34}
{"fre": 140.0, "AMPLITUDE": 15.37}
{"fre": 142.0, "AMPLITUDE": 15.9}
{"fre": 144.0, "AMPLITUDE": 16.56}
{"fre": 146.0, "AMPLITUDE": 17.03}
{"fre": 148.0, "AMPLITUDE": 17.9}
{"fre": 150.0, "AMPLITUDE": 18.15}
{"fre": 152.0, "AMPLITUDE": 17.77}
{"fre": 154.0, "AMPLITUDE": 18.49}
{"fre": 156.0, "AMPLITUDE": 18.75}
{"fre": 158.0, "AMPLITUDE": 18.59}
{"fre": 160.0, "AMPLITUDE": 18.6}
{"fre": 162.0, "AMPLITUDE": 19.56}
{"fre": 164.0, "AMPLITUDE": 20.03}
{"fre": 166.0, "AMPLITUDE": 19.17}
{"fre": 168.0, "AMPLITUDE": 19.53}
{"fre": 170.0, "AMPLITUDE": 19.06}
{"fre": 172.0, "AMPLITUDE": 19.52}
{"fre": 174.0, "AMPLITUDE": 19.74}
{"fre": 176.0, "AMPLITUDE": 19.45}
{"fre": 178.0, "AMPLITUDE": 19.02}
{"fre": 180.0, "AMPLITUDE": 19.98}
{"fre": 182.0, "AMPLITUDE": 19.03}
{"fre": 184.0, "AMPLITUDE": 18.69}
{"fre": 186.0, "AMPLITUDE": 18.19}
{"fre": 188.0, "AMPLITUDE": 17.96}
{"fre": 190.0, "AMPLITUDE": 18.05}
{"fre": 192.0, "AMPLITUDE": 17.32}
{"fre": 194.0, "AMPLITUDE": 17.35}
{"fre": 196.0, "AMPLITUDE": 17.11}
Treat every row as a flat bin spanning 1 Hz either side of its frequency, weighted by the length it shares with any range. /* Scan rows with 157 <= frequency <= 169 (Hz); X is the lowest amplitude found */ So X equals 18.59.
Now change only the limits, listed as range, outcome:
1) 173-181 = 19.02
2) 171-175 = 19.52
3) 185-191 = 17.96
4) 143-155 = 16.56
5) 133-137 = 13.4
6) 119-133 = 14.49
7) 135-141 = 13.74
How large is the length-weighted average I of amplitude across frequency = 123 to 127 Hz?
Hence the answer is 17.9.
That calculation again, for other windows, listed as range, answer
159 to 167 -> 19.3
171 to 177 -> 19.6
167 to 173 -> 19.4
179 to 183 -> 19.5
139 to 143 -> 15.6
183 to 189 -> 18.3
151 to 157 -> 18.3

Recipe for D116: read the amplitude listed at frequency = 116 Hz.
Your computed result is 16.43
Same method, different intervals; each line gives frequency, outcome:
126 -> 17.4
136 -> 13.74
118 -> 16.43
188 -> 17.96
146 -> 17.03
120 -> 16.7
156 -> 18.75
